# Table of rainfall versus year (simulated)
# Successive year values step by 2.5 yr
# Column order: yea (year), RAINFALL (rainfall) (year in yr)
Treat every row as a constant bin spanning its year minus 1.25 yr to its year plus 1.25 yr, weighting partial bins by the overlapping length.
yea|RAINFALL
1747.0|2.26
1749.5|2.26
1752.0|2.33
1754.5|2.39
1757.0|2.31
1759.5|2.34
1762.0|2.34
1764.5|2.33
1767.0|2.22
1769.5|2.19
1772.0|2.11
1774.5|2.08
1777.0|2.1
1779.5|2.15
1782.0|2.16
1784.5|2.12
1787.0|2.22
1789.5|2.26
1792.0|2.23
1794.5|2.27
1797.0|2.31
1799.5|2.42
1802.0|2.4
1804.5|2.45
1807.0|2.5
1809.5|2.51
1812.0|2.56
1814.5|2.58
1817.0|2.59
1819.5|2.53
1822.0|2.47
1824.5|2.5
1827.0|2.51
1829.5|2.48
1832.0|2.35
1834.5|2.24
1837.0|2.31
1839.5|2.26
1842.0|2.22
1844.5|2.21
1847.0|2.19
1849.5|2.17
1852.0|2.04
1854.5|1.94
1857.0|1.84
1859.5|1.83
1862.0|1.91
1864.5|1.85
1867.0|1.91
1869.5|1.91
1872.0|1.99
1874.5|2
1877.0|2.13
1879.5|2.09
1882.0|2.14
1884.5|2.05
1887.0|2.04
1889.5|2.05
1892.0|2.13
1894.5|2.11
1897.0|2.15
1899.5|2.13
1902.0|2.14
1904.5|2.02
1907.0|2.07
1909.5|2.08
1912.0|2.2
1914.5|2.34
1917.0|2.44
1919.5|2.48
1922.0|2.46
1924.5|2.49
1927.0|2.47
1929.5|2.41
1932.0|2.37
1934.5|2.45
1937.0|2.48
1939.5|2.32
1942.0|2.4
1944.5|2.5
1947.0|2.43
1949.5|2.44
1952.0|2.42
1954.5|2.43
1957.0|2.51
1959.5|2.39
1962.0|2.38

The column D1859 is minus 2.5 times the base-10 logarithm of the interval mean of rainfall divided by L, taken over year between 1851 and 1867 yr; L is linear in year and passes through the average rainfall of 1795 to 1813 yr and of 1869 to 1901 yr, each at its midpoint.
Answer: 0.16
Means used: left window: 2.44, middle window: 1.9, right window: 2.08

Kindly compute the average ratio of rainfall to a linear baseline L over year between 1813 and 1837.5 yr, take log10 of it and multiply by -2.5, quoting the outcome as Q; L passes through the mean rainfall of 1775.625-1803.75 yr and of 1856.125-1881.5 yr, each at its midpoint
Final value -0.17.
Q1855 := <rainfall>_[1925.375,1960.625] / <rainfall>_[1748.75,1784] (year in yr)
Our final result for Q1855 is 1.1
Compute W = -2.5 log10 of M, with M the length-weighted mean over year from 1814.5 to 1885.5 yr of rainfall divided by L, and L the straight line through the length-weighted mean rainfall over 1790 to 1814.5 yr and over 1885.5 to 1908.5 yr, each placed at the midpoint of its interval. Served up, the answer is 0.04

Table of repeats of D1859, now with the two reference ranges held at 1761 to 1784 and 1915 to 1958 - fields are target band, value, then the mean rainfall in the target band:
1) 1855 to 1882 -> 0.19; 1.95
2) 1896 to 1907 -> 0.14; 2.1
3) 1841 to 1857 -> 0.10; 2.1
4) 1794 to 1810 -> -0.08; 2.41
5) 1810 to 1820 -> -0.14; 2.56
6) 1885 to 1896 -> 0.14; 2.08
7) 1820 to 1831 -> -0.10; 2.49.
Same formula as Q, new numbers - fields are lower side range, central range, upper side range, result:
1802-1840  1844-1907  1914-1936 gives 0.20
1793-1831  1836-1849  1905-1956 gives 0.10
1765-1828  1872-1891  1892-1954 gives 0.13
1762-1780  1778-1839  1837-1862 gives -0.12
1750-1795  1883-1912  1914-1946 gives 0.14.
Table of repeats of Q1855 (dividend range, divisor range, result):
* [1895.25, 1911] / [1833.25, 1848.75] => 0.94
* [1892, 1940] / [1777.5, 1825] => 0.96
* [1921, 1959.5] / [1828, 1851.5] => 1.08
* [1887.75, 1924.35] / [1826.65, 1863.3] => 1.02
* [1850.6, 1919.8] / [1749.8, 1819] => 0.89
